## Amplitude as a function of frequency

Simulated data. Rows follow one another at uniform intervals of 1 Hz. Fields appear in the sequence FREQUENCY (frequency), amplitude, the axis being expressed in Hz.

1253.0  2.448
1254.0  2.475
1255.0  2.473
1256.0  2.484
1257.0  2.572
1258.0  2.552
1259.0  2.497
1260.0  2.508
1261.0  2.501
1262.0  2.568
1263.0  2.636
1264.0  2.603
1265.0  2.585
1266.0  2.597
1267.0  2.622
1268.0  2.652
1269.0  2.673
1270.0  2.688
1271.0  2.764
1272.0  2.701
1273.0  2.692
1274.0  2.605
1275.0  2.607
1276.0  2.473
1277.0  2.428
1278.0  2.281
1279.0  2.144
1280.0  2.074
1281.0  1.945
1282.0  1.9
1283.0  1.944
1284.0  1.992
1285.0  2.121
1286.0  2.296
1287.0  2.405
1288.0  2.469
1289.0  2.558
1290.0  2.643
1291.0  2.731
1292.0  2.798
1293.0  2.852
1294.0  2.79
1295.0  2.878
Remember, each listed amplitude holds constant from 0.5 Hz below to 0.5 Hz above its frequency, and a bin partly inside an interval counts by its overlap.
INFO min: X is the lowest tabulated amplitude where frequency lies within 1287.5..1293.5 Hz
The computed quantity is 2.469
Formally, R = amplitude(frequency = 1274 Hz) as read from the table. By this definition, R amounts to 2.605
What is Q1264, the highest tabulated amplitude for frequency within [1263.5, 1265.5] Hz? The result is 2.603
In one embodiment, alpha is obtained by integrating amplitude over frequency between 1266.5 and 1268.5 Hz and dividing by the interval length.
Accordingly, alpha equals 2.64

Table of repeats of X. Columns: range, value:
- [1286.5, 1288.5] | 2.405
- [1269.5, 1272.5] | 2.688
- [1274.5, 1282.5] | 1.9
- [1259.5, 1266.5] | 2.501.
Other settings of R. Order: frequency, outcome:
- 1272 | 2.701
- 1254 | 2.475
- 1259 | 2.497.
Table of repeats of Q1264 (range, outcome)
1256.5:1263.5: 2.636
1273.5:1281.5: 2.607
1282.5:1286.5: 2.296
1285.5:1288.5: 2.469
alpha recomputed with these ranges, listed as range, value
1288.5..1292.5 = 2.68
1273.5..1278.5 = 2.48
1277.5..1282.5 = 2.07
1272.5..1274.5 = 2.65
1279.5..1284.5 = 1.97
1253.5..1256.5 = 2.48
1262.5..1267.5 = 2.61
